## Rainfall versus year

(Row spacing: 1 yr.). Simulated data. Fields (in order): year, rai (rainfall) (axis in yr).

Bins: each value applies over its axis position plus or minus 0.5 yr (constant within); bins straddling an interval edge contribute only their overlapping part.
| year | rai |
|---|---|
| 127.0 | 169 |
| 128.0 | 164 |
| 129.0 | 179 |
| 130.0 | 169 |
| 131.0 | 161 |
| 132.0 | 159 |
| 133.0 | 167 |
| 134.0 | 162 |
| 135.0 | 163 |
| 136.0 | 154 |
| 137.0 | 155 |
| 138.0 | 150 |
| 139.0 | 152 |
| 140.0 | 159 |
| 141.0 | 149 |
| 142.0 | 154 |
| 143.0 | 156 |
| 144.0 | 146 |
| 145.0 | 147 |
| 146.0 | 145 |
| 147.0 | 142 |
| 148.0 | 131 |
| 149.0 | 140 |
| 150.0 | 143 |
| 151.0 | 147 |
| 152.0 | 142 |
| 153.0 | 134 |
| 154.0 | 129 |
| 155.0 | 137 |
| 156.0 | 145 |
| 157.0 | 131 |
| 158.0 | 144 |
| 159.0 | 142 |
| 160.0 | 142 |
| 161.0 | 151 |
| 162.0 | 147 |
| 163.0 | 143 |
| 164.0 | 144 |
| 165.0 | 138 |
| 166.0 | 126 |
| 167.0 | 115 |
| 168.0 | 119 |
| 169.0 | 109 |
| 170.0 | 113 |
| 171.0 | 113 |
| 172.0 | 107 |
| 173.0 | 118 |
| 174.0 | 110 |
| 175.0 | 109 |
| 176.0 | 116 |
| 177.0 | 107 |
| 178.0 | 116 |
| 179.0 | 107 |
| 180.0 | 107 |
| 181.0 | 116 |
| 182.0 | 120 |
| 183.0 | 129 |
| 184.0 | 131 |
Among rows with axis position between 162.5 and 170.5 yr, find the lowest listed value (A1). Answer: 109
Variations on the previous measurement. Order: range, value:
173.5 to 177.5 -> 107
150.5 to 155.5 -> 129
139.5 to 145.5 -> 146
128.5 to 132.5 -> 159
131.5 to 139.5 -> 150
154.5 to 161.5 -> 131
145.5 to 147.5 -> 142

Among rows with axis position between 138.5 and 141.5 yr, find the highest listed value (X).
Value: 159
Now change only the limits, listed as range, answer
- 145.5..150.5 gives 145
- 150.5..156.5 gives 147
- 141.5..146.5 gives 156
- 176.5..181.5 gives 116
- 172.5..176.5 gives 118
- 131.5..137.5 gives 167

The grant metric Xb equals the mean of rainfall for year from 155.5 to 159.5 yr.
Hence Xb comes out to 140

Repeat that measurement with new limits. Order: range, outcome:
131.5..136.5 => 161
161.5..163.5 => 145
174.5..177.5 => 111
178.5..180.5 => 107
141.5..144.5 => 152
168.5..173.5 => 112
